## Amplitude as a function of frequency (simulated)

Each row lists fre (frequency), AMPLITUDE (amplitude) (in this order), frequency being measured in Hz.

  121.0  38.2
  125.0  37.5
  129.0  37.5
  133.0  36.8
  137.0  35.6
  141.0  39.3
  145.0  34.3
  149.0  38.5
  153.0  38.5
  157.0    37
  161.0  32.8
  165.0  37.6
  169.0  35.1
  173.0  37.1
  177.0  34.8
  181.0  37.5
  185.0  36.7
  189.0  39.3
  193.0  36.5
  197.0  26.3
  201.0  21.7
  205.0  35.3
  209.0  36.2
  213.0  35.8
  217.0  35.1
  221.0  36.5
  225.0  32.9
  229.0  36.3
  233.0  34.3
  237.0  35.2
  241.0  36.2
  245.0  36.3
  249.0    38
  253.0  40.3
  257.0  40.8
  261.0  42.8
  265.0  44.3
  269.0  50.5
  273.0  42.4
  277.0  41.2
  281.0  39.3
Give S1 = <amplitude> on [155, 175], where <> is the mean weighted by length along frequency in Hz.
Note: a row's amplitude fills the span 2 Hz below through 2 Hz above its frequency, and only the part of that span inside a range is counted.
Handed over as 35.9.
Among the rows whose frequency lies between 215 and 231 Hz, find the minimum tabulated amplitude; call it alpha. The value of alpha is 32.9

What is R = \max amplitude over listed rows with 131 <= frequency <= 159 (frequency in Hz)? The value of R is 39.3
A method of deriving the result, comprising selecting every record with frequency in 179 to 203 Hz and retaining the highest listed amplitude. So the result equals 39.3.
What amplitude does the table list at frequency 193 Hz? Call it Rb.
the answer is 36.5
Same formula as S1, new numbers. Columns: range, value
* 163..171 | 36.4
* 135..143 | 37.5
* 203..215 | 35.8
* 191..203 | 28.2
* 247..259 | 39.7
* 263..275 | 45.7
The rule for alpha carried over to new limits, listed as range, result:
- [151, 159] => 37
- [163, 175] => 35.1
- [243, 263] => 36.3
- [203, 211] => 35.3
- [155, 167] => 32.8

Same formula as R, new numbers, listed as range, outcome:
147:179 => 38.5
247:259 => 40.8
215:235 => 36.5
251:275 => 50.5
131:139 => 36.8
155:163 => 37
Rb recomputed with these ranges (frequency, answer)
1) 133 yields 36.8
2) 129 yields 37.5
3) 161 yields 32.8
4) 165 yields 37.6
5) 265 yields 44.3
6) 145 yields 34.3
